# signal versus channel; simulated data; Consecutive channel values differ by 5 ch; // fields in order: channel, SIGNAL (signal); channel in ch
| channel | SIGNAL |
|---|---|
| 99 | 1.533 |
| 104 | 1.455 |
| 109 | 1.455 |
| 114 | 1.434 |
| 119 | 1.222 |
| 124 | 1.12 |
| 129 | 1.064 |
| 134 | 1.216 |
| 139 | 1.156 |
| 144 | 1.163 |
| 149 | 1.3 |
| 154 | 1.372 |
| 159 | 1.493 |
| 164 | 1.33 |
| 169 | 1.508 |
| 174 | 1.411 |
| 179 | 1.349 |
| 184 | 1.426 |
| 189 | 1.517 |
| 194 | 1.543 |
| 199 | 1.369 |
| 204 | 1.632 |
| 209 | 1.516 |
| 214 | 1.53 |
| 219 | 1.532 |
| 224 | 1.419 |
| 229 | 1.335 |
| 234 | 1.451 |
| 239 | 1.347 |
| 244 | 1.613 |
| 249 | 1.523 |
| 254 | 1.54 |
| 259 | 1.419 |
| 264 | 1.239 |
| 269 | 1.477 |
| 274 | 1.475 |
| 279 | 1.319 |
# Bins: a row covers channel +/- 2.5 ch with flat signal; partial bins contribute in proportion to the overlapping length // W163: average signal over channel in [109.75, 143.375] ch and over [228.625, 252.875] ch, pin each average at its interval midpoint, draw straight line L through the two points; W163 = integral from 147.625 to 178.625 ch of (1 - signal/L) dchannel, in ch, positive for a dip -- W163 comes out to -2.6 ch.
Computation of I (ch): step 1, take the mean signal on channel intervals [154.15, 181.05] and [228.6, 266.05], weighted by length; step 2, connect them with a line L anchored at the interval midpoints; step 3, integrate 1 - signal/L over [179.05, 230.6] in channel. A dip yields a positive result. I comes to -1.8 ch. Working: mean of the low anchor 1.42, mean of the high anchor 1.44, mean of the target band 1.48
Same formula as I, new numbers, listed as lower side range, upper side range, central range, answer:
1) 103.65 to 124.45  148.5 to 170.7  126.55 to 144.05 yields 2.9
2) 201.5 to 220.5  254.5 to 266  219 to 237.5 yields 0.9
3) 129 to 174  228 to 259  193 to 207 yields -1.2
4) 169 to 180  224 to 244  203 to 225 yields -1.8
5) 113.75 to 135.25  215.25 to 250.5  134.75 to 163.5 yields -1.0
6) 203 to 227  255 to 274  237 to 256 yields -0.9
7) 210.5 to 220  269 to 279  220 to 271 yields 1.5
